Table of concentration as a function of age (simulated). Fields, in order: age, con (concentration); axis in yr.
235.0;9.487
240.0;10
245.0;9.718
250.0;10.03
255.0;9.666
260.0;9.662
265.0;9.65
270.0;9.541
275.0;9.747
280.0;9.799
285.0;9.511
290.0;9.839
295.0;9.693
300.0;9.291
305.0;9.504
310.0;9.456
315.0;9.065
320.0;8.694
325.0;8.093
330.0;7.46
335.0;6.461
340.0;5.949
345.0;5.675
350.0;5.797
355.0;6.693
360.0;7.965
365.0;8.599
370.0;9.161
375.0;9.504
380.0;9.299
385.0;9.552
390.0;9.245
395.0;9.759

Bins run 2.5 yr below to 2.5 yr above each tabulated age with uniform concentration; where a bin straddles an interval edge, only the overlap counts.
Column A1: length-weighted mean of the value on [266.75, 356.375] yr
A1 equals 8.38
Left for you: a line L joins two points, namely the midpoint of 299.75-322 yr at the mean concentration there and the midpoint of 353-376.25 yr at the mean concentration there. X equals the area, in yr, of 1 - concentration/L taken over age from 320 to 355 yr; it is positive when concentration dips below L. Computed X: 8.2 yr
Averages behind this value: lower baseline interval 9.2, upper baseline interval 8.36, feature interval 6.73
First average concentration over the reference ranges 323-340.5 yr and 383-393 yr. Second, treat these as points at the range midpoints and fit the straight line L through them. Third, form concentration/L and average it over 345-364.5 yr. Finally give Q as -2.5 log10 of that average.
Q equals 0.18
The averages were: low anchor 7.08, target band 6.85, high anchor 9.41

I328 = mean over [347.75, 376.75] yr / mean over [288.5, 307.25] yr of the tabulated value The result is 0.83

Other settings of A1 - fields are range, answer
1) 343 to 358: 6.13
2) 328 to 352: 6.25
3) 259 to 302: 9.64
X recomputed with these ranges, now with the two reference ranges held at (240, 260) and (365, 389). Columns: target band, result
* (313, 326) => 1.2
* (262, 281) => 0.1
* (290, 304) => 0.1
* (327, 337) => 2.6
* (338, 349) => 4.2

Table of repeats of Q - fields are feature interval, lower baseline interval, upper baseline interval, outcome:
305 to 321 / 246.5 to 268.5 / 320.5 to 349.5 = -0.20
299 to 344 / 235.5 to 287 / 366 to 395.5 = 0.18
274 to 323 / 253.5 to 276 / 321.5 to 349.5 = -0.15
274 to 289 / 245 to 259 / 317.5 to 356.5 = -0.11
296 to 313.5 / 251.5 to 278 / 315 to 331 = -0.08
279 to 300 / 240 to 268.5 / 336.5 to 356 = -0.16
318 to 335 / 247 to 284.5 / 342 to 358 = -0.10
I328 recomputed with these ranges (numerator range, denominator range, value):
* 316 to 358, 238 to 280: 0.71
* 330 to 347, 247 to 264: 0.64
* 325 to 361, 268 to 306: 0.69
